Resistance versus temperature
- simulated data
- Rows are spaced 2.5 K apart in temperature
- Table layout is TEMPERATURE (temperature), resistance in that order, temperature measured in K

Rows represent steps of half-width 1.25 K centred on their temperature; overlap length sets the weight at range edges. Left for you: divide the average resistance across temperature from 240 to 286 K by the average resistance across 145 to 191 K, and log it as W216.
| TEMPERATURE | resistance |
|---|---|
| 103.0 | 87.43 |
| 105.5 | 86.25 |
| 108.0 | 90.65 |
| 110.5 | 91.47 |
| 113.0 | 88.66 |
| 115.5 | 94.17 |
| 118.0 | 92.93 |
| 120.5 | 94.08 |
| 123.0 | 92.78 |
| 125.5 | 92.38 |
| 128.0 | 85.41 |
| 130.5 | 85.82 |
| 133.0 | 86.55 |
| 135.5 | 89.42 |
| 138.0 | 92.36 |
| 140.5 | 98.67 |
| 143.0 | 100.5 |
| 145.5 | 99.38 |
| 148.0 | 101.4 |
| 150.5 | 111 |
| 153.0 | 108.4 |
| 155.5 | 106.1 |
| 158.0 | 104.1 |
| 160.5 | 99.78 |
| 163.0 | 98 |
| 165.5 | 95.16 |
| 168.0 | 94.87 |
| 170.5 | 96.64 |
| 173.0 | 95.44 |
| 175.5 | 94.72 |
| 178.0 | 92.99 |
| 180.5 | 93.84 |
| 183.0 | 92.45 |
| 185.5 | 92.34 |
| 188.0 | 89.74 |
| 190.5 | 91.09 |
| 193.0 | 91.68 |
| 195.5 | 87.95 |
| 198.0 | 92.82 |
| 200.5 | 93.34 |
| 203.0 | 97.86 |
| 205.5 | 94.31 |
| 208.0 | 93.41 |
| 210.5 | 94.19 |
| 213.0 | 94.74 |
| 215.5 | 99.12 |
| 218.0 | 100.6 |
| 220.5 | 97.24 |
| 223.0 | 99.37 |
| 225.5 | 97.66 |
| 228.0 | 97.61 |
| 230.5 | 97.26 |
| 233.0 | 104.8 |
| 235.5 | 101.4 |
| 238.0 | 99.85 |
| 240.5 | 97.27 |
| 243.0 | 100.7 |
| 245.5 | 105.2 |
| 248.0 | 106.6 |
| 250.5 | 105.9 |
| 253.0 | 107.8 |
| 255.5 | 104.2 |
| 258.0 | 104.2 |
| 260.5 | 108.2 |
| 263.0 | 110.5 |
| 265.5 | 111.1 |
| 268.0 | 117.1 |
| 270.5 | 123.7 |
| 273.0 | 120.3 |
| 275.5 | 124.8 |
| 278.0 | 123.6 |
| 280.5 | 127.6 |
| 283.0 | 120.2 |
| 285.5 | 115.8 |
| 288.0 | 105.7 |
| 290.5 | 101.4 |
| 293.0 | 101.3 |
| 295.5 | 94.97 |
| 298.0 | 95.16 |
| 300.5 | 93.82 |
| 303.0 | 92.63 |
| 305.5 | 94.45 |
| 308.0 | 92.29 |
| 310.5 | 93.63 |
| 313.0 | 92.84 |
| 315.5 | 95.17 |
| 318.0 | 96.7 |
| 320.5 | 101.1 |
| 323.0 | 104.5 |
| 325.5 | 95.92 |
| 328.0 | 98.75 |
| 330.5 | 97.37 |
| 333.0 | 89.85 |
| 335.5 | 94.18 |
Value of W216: 1.15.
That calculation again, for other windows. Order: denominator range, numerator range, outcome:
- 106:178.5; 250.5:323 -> 1.11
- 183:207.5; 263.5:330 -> 1.14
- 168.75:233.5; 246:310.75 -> 1.13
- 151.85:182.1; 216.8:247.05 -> 1.02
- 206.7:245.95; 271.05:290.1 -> 1.21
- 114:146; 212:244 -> 1.07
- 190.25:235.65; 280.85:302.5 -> 1.08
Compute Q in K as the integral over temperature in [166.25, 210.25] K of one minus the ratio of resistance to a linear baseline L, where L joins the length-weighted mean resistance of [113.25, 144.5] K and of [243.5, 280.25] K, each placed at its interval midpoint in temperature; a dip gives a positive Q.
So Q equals 3.4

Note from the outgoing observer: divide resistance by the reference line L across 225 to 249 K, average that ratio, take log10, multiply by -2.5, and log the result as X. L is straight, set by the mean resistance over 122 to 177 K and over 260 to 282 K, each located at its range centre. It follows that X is 0.12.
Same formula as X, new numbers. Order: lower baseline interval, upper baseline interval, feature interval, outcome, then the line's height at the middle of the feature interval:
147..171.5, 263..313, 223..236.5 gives 0.06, 105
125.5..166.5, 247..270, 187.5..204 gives 0.12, 103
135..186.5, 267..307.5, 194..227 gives 0.08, 102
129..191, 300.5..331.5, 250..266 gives -0.12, 96.3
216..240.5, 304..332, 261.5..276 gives -0.20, 98.1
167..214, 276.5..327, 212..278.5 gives -0.09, 97.6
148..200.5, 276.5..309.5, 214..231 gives 0.02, 99.8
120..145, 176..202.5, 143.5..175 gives -0.10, 92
